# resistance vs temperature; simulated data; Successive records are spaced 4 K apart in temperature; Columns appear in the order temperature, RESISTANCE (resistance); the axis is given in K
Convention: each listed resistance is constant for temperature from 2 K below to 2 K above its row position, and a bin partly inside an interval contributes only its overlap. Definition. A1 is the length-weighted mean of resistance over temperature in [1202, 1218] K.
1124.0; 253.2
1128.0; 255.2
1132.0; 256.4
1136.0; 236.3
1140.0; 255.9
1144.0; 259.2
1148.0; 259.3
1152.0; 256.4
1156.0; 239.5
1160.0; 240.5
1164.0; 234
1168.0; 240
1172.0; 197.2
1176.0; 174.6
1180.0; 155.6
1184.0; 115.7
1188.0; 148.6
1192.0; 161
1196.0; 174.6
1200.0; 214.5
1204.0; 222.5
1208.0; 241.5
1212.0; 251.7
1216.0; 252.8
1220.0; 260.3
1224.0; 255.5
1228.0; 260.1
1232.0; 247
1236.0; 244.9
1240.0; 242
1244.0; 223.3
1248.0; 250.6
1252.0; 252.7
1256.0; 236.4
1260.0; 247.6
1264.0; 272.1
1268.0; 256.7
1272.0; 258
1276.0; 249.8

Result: 242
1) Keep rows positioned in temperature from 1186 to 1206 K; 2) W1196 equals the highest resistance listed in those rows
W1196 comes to 222.5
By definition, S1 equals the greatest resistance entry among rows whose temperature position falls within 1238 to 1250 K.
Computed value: 250.6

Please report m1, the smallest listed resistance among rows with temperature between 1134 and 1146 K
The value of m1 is 236.3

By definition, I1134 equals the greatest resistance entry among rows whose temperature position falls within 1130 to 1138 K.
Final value 256.4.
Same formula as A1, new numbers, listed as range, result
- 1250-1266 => 252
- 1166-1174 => 219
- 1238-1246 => 233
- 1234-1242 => 243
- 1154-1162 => 240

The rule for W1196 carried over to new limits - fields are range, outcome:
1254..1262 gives 247.6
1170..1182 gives 197.2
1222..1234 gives 260.1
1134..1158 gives 259.3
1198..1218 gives 252.8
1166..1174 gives 240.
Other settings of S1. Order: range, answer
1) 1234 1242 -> 244.9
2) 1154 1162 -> 240.5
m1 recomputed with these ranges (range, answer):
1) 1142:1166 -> 234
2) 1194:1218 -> 174.6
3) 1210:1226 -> 251.7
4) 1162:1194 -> 115.7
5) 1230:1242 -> 242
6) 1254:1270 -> 236.4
